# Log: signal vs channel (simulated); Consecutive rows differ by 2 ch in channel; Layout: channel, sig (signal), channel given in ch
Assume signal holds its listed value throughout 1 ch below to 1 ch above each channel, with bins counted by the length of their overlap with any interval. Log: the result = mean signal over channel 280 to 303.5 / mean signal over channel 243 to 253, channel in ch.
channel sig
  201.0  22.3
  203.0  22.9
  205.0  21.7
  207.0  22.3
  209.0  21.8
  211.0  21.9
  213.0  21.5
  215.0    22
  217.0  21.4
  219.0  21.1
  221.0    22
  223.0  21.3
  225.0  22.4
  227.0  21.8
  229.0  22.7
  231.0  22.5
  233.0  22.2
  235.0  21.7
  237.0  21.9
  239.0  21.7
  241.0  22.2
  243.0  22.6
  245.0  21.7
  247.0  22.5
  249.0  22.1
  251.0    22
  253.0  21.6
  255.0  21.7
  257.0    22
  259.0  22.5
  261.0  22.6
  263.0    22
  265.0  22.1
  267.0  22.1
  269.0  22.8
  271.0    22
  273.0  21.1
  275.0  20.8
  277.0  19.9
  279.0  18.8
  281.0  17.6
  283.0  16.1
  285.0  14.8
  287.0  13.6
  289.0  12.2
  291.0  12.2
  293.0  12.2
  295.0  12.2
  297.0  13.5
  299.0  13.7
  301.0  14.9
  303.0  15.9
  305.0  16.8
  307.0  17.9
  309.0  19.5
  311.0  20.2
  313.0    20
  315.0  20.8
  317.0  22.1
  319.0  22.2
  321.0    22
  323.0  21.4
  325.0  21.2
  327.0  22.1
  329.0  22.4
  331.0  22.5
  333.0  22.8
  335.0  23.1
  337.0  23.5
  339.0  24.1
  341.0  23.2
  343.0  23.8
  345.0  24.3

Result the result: 0.64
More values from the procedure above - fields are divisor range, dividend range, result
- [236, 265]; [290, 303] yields 0.60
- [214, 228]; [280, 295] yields 0.64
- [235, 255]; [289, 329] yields 0.81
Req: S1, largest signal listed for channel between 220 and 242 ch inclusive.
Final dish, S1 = 22.7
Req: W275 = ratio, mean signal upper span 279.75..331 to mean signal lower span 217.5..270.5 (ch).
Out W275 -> 0.8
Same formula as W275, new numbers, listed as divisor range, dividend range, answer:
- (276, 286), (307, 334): 1.22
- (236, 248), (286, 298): 0.57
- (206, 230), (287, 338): 0.85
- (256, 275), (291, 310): 0.68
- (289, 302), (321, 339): 1.72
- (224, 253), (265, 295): 0.79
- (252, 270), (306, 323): 0.93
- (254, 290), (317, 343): 1.15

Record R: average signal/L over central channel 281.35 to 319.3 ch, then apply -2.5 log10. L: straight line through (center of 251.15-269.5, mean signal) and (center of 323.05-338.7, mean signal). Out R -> 0.35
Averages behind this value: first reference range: 22.1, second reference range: 22.5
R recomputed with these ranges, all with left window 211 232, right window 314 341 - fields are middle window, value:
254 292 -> 0.15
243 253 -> 0.00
